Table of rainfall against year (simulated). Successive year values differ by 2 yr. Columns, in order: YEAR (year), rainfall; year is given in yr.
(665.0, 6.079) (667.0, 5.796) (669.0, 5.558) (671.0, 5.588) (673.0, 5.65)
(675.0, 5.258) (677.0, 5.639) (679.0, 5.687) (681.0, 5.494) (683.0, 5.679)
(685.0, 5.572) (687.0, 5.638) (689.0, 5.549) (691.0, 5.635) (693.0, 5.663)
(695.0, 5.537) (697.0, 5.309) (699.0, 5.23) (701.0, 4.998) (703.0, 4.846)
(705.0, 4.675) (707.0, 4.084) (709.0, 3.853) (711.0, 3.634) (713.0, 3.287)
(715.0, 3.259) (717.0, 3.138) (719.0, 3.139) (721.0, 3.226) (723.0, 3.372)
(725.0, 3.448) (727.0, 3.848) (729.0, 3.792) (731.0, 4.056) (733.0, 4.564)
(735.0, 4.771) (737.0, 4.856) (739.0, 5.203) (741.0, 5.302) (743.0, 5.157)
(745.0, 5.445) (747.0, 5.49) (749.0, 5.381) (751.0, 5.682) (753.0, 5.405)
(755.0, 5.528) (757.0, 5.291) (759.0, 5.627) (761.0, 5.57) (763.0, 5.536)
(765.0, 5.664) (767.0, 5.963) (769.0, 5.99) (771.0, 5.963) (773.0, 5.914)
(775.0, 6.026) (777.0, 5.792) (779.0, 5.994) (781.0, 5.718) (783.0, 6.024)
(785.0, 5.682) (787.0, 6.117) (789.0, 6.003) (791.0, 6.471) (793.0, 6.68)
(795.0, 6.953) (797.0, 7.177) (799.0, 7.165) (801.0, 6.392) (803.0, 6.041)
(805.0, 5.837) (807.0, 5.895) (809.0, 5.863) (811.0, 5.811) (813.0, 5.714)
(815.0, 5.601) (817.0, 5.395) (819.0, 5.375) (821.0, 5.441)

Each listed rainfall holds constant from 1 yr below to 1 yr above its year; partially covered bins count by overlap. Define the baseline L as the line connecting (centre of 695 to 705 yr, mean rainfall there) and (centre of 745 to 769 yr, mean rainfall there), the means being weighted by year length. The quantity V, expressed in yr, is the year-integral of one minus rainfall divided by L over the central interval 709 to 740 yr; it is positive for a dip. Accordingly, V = 8.58 yr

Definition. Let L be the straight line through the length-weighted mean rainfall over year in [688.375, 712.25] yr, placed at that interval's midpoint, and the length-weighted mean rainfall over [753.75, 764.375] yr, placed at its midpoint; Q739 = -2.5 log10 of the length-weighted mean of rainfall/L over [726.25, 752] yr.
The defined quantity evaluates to 0.09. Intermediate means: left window 4.89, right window 5.51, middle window 4.9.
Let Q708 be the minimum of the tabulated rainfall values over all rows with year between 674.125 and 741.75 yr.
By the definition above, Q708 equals 3.138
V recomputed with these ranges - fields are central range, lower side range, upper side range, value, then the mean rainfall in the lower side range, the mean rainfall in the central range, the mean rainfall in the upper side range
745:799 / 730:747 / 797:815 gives -3.8 yr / 4.95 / 5.92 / 6.12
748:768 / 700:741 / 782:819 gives -2.2 yr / 4.03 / 5.56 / 6.14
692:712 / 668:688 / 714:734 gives -1.0 yr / 5.58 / 4.78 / 3.58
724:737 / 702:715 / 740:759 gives 1.7 yr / 4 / 4.14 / 5.42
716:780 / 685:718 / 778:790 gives 4.8 yr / 4.67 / 5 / 5.92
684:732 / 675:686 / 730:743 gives 8.0 yr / 5.58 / 4.37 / 4.82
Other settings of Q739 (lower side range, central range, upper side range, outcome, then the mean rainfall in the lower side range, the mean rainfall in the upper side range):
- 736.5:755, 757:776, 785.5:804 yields 0.013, 5.35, 6.53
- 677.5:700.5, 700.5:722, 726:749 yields 0.342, 5.53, 4.8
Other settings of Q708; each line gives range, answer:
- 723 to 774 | 3.372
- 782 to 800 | 5.682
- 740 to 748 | 5.157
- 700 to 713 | 3.287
